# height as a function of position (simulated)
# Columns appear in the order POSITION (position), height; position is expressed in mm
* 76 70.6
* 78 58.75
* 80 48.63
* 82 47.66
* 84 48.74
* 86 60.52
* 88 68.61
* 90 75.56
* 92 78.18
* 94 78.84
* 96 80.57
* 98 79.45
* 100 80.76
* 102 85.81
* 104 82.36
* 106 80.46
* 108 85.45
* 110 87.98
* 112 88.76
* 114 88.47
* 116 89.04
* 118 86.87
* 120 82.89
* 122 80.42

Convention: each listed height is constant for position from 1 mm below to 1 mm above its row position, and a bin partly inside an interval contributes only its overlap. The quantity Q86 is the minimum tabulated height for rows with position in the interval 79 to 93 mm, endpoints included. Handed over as 47.66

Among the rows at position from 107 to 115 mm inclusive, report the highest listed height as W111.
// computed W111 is 88.76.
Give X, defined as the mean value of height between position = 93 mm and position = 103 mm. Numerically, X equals 81.1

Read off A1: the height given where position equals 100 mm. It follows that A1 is 80.76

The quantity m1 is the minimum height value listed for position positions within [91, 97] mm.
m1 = 78.18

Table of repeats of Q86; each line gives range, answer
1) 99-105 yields 80.76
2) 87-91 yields 68.61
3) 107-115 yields 85.45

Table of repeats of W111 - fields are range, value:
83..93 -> 78.18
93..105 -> 85.81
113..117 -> 89.04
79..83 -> 48.63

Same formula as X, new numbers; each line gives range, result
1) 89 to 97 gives 78.3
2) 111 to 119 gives 88.3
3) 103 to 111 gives 84.1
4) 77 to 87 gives 52.9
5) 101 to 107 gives 82.9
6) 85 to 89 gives 64.6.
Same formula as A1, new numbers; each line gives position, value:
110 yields 87.98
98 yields 79.45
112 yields 88.76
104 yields 82.36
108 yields 85.45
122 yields 80.42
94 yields 78.84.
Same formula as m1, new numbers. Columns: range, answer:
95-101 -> 79.45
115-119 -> 86.87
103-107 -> 80.46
